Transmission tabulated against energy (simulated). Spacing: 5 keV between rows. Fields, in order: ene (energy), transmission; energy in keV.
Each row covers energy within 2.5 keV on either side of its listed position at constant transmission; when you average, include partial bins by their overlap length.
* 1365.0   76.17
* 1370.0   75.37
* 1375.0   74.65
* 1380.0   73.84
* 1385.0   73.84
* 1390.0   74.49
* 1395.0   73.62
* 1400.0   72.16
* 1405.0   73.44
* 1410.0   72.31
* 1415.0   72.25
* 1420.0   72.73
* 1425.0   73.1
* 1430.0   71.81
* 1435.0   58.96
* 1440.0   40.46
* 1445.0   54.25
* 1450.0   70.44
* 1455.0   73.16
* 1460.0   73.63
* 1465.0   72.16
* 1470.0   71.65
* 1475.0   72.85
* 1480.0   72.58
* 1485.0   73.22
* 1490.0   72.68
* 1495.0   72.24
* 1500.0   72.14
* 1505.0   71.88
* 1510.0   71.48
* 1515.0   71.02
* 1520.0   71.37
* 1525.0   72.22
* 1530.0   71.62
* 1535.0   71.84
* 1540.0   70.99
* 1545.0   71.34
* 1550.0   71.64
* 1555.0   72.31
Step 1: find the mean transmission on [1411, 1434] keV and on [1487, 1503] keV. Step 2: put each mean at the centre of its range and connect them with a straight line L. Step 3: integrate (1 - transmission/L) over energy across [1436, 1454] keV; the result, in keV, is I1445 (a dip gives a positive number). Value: 3.7 keV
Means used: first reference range 71.6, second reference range 72.4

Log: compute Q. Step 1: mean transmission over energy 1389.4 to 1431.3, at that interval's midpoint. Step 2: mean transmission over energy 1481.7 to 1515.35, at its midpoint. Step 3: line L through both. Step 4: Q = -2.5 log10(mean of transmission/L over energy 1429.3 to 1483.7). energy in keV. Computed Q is 0.093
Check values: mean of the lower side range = 72.8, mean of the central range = 66.5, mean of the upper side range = 72.2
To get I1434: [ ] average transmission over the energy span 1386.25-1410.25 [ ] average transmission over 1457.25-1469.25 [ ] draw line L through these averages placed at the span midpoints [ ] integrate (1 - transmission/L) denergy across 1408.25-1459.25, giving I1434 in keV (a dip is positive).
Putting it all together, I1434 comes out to 4.8 keV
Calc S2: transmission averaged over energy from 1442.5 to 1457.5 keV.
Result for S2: 66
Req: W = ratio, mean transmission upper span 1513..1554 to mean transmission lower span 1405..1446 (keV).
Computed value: 1.09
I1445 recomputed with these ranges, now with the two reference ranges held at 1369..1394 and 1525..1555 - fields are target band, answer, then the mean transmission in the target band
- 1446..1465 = 0.6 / 70.9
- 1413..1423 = 0.2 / 72.5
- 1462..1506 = 0.1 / 72.4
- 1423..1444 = 3.8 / 60.3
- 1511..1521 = 0.1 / 71.2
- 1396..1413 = 0.3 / 72.7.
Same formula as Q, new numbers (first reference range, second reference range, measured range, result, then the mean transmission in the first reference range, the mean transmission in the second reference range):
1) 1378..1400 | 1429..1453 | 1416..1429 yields -0.138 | 73.7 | 58.7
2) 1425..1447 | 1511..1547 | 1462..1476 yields -0.148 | 58.3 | 71.5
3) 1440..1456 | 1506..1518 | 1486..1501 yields -0.062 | 61.3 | 71.3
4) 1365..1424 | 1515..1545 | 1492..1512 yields 0.000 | 73.6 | 71.5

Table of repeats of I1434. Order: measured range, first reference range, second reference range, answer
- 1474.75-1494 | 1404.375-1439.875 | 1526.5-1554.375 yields -0.73 keV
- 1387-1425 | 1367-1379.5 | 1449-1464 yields 0.49 keV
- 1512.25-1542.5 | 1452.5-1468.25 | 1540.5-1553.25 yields 0.12 keV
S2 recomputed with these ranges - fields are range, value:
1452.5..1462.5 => 73.4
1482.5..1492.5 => 73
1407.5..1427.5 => 72.6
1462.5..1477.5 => 72.2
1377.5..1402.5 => 73.6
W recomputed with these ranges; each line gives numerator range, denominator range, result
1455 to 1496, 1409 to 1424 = 1.00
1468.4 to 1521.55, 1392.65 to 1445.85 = 1.07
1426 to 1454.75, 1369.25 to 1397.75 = 0.82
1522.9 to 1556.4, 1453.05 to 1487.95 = 0.99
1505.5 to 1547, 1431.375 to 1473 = 1.11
